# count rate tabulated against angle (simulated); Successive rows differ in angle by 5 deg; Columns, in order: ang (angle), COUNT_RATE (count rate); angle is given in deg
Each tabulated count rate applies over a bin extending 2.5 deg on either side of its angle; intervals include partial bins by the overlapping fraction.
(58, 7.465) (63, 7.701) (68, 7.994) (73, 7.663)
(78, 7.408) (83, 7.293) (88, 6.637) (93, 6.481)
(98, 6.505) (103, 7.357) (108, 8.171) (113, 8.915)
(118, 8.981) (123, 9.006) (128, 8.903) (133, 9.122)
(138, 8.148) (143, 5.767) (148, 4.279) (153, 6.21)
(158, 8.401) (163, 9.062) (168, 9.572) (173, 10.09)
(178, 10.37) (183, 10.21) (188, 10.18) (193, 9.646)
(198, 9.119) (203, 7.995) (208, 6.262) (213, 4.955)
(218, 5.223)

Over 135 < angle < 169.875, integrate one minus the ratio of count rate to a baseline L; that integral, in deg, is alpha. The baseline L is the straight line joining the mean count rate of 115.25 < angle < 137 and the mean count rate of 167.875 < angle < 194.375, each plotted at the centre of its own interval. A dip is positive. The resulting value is 8.0 deg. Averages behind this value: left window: 8.94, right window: 10.1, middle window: 7.33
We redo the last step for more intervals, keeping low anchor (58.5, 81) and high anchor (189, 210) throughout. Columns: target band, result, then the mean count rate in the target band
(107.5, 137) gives -3.3 deg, 8.86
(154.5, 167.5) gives -0.7 deg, 8.67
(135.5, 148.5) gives 2.8 deg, 6.34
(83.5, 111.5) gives 2.6 deg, 7.12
